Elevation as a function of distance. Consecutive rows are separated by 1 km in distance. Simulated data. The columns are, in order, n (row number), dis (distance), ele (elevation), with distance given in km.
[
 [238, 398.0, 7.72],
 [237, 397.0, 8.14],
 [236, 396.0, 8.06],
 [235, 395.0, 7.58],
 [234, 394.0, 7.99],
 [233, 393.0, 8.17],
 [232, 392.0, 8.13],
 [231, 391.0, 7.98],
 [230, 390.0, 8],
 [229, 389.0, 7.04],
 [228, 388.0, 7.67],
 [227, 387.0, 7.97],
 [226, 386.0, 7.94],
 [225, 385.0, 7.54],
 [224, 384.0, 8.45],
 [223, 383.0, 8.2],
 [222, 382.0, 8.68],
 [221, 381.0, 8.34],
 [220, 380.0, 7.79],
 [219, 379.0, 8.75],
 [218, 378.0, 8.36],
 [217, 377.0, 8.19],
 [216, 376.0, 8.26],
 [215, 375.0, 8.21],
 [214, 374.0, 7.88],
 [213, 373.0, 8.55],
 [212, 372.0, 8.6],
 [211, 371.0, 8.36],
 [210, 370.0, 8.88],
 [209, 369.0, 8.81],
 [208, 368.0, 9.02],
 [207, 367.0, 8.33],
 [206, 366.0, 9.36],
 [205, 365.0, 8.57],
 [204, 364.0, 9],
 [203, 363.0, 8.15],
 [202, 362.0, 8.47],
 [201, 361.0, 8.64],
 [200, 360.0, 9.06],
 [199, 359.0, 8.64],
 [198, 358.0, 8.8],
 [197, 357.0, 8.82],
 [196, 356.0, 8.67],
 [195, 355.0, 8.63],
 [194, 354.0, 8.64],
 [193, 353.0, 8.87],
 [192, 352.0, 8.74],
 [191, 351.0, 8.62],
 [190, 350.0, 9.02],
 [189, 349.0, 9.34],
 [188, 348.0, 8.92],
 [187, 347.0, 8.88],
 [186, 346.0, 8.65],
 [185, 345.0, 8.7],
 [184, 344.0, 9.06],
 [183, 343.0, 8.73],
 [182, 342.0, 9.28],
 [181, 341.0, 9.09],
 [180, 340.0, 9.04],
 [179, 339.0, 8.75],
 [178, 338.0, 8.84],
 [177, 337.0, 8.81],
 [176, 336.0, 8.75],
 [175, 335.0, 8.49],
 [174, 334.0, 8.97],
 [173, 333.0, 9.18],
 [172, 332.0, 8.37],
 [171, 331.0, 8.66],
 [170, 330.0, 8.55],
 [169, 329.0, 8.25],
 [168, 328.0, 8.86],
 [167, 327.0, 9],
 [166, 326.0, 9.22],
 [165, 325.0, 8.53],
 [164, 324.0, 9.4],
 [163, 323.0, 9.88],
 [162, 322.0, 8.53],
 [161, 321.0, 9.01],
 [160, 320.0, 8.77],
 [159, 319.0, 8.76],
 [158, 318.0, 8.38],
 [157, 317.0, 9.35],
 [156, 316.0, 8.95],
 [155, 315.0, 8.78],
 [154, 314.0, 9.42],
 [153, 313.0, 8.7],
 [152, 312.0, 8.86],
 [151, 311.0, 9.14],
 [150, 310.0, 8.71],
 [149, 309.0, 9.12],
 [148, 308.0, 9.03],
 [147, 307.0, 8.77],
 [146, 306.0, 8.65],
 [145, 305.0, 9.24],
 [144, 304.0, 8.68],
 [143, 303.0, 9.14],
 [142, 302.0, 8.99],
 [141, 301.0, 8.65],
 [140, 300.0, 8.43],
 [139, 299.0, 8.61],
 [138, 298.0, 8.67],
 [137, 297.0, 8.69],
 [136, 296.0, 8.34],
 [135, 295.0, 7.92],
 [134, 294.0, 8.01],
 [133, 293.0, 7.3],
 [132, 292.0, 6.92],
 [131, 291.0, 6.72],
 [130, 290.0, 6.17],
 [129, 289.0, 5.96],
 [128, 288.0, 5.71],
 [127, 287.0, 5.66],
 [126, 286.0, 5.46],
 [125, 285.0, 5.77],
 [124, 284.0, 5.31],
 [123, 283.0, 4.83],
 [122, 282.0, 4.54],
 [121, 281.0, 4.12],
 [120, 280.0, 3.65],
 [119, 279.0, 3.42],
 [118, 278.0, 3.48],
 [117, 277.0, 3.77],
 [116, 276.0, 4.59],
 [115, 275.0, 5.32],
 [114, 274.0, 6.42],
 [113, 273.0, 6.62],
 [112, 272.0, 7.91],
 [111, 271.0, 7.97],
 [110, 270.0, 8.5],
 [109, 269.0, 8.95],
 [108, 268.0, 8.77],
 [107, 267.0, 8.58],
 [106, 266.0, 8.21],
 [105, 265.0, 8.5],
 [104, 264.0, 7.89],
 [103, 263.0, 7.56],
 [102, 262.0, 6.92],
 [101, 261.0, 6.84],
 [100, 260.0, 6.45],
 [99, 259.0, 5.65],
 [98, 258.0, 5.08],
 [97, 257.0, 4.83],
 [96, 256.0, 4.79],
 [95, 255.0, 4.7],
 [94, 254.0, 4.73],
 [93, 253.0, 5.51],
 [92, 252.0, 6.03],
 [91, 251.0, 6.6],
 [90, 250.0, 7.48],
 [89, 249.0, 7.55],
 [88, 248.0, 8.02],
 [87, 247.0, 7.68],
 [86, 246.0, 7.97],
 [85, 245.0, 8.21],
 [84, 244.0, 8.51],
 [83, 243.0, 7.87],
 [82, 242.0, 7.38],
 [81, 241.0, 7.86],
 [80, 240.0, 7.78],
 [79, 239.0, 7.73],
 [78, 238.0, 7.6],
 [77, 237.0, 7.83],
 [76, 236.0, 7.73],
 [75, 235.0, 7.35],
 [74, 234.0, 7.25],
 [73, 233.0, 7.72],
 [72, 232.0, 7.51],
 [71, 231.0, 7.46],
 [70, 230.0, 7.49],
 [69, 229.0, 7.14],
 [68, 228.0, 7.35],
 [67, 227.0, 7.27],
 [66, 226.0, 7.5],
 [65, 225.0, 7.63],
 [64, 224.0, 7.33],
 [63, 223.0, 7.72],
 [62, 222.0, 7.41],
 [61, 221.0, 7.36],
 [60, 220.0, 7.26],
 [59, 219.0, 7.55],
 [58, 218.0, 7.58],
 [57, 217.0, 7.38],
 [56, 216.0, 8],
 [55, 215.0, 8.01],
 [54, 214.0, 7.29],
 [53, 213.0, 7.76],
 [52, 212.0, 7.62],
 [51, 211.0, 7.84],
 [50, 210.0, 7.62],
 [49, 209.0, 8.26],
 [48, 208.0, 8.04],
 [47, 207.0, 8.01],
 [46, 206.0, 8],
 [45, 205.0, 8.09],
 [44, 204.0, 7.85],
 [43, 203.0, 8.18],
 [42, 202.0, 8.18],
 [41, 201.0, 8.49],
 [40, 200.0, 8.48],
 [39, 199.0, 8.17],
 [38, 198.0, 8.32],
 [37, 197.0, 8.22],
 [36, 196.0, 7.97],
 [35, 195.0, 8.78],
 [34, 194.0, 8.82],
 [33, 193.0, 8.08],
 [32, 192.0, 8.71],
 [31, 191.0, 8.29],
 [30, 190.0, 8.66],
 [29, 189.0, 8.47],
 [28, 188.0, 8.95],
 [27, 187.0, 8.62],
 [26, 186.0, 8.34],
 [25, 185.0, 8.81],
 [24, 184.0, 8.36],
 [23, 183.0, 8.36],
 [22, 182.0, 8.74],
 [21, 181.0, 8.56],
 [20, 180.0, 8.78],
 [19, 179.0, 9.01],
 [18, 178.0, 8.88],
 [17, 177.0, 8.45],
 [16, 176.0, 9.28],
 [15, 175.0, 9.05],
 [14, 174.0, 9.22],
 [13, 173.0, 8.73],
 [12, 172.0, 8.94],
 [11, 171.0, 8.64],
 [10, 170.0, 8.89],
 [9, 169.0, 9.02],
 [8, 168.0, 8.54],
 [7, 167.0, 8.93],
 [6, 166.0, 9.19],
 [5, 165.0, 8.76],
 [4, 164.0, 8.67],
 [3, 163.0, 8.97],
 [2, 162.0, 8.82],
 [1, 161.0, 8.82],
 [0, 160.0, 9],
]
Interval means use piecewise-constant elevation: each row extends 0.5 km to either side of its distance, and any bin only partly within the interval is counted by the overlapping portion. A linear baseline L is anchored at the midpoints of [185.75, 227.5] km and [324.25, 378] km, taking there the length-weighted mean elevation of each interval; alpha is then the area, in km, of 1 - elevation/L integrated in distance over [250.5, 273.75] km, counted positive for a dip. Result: 4.04 km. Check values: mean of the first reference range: 8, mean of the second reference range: 8.73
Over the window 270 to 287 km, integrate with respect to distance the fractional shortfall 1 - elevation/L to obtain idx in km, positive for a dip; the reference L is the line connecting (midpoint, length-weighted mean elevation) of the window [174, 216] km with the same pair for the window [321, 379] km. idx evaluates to 6.5 km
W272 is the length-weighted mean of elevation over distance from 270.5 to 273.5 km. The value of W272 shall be 7.5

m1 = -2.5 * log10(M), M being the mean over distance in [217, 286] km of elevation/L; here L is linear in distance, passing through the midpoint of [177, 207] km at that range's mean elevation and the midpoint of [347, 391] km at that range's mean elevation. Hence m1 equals 0.23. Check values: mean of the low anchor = 8.45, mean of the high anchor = 8.48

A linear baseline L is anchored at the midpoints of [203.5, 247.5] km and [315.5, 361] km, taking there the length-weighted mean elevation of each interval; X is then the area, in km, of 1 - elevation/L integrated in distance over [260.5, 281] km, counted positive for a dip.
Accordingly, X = 3.8 km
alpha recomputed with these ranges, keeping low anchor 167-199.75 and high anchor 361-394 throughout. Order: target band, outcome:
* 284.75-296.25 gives 2.5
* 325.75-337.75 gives -0.5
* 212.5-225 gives 1.5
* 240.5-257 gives 3.2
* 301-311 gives -0.6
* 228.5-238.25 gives 1.2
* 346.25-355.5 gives -0.5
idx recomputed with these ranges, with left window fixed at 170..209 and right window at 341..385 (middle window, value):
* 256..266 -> 2.3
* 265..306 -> 8.1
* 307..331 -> -0.8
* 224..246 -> 2.4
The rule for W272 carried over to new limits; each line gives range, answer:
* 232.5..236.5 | 7.51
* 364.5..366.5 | 8.96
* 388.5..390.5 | 7.52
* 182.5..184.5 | 8.36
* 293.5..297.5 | 8.24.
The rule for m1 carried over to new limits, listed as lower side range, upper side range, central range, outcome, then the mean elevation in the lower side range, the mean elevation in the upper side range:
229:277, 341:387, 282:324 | -0.03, 7.11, 8.61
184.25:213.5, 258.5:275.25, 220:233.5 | 0.07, 8.26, 7.51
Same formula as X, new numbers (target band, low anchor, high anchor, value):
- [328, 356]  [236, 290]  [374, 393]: -4.7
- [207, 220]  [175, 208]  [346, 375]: 1.2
